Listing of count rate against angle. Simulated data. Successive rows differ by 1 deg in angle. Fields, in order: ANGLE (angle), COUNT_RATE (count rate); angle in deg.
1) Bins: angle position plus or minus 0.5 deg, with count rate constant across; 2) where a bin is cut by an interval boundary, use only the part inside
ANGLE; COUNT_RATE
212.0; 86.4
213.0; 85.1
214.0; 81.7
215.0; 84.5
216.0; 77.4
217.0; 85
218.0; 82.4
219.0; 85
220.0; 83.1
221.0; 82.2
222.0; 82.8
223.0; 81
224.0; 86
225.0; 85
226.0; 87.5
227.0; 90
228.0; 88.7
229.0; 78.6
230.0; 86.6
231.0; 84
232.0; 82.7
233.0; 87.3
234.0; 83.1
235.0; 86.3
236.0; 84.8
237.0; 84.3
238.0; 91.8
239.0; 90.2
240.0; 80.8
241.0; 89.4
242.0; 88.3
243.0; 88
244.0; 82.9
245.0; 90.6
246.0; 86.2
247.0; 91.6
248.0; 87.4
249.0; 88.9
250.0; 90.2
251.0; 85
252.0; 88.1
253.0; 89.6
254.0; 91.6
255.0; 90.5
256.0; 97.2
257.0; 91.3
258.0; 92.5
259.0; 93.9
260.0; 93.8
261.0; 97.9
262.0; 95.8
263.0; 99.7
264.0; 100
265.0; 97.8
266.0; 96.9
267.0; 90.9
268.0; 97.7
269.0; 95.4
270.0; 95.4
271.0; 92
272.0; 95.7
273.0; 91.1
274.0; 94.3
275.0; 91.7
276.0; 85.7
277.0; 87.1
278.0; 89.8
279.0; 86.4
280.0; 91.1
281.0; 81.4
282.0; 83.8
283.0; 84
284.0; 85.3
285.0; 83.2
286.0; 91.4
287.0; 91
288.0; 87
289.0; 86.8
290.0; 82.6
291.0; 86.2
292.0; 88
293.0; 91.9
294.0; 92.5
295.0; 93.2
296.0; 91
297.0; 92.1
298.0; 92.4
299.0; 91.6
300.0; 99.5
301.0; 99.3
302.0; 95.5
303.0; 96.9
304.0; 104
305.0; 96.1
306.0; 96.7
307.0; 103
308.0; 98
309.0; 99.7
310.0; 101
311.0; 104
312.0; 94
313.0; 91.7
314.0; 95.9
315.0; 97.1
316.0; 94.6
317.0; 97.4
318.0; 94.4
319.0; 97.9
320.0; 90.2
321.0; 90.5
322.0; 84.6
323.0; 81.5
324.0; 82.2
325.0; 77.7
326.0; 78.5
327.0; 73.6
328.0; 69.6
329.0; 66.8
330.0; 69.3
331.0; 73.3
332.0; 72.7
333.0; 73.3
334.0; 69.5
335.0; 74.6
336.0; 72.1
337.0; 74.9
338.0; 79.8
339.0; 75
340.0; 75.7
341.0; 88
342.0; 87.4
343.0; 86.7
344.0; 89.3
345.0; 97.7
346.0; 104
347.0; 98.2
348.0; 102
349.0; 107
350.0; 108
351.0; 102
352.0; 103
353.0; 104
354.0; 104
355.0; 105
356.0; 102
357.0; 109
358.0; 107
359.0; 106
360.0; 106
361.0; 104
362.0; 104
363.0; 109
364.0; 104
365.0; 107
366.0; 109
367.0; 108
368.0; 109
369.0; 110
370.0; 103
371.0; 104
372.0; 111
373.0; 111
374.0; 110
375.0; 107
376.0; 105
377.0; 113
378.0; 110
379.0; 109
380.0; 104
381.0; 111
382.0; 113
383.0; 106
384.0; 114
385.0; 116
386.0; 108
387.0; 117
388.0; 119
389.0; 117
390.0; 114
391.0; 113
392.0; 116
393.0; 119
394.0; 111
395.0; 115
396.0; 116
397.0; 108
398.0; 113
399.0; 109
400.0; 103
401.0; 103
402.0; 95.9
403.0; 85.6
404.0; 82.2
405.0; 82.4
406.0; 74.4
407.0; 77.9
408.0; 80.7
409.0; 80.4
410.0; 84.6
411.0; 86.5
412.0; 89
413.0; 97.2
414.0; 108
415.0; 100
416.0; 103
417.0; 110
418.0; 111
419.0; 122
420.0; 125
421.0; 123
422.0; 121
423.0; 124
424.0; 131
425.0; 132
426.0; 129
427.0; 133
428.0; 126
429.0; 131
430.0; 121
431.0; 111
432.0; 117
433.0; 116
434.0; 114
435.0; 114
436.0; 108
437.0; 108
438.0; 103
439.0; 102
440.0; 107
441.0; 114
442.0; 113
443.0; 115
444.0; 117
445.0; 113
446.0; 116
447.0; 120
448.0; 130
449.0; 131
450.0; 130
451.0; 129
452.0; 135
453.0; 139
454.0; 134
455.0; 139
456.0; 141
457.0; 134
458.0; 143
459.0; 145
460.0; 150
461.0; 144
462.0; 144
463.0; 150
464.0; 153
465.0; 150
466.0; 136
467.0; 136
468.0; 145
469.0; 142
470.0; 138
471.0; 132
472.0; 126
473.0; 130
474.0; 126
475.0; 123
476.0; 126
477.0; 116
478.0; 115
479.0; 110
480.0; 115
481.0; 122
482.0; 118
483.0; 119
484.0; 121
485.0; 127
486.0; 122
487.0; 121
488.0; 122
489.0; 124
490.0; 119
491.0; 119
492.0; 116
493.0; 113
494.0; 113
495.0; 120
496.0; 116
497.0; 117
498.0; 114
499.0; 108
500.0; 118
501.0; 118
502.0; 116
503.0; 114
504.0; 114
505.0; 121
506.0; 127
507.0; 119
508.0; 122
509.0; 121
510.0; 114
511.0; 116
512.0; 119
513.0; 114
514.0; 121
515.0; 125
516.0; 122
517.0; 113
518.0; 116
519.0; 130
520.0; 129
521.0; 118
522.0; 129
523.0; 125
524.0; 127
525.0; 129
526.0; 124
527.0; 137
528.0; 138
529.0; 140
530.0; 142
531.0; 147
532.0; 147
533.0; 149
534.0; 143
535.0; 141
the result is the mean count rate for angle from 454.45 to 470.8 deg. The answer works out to 143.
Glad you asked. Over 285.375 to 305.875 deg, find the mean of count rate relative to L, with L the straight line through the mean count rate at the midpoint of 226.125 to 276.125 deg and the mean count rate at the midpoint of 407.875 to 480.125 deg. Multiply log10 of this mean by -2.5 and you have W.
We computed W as 0.06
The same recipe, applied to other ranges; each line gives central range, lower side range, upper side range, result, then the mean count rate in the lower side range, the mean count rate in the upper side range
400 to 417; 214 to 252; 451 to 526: 0.24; 85.6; 126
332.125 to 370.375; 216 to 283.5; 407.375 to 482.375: 0.10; 88.8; 122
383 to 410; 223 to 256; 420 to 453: 0.10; 87.1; 120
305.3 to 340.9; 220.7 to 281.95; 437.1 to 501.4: 0.19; 89.4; 126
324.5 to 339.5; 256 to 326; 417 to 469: 0.35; 92.4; 127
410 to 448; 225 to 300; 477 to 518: -0.04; 89.7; 118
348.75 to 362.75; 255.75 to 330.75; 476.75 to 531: -0.05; 91.1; 121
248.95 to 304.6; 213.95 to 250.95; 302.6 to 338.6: -0.07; 85.6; 86.5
